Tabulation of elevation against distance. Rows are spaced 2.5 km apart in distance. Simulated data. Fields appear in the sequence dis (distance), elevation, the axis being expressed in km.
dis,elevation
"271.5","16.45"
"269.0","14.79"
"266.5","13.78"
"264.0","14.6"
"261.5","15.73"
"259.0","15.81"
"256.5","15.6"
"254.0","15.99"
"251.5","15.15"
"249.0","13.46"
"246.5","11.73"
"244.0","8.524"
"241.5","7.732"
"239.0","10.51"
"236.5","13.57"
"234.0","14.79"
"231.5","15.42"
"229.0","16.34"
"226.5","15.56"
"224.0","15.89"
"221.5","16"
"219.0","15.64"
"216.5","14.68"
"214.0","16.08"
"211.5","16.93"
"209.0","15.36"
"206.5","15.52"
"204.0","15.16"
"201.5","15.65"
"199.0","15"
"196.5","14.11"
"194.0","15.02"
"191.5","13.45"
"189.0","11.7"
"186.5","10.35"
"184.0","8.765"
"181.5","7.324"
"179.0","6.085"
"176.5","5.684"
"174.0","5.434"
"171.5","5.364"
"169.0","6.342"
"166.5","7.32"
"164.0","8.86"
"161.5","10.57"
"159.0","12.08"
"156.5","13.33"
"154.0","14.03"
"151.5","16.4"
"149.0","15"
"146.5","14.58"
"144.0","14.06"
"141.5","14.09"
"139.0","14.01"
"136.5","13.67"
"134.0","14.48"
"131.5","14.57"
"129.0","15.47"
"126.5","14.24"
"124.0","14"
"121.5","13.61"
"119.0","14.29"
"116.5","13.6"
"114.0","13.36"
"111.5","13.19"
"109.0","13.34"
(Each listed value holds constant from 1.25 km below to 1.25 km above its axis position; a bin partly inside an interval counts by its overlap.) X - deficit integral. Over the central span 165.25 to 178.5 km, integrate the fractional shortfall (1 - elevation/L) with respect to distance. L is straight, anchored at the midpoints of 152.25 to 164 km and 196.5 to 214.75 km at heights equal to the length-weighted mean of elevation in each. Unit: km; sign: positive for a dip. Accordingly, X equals 7.2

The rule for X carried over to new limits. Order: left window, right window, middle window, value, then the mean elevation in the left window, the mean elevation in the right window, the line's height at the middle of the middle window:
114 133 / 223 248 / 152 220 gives 8.78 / 14.2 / 13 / 13.5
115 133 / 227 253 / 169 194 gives 9.31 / 14.2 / 12.8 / 13.5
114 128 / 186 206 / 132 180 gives 9.45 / 13.9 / 14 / 14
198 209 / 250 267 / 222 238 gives 0.09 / 15.3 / 15.3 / 15.3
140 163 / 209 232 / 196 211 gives 0.04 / 13.7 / 15.8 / 15.3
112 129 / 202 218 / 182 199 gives 3.40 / 13.9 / 15.6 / 15.3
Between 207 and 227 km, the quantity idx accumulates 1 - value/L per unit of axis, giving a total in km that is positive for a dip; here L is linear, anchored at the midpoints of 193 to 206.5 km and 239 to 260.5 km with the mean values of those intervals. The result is -2.1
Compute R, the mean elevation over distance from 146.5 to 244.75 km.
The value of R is 12.4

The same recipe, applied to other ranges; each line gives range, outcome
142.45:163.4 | 13.6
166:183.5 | 6.28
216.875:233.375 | 15.7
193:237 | 15.4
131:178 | 11.5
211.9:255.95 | 14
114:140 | 14.2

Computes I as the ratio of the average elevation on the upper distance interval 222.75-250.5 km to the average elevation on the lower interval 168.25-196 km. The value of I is 1.5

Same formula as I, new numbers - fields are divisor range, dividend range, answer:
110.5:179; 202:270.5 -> 1.19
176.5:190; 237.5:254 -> 1.36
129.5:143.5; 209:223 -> 1.11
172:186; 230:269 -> 2.00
